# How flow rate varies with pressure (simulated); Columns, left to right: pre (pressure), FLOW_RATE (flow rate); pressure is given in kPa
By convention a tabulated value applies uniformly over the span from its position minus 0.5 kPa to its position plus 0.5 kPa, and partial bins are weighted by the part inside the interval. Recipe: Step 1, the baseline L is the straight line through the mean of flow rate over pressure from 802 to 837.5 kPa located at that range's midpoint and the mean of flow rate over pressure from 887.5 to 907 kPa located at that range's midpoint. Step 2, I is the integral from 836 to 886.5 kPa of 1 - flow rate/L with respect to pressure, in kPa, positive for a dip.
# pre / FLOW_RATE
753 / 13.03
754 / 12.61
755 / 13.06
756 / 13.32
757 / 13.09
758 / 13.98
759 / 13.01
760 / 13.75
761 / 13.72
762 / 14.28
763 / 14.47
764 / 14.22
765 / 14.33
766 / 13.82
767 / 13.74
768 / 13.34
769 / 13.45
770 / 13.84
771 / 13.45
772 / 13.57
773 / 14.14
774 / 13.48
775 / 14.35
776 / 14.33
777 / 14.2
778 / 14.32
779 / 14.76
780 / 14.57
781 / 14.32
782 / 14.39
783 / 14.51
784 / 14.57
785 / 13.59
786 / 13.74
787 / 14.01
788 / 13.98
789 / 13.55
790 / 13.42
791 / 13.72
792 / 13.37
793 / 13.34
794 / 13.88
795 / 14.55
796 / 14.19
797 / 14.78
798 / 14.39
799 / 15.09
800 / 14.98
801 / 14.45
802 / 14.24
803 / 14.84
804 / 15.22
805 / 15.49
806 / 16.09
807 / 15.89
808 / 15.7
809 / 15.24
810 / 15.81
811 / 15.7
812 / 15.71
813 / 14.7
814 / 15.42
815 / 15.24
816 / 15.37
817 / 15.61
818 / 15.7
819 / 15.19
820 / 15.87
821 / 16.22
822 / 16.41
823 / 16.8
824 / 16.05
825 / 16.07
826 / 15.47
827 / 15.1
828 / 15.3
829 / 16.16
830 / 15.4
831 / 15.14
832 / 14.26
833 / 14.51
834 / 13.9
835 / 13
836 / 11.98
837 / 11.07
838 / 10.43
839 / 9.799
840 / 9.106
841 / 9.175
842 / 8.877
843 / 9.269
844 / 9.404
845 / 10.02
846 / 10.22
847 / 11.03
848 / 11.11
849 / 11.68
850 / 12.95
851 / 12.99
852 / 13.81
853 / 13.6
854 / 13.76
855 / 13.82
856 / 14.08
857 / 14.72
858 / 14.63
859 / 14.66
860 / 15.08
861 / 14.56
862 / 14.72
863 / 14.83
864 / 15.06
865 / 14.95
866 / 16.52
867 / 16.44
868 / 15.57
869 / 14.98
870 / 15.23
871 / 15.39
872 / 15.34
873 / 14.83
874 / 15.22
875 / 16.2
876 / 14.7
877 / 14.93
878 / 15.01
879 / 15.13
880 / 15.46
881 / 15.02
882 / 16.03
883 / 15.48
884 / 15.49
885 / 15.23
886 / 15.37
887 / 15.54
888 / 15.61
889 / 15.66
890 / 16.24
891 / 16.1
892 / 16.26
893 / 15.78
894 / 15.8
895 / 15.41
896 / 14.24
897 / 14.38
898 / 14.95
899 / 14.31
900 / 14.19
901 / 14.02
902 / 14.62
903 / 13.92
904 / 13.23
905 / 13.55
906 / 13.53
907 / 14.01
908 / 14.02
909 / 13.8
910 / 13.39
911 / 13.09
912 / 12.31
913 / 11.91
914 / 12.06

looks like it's 4.5 kPa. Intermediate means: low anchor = 15.2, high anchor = 14.8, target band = 13.6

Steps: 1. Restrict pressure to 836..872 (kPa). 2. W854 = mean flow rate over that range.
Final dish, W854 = 13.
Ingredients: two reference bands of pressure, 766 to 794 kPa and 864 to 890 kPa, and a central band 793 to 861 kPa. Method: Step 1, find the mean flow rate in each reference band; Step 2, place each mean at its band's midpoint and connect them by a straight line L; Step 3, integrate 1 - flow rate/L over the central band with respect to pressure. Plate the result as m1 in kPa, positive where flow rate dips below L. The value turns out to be 3.0 kPa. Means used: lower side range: 13.9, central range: 14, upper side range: 15.4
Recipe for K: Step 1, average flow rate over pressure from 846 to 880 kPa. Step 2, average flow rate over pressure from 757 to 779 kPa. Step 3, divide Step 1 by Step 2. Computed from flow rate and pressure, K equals 1.0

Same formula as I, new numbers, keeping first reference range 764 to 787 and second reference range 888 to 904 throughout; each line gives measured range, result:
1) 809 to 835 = -1.8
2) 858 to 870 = -0.4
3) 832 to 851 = 4.5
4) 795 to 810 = -0.8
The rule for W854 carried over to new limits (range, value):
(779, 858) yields 13.9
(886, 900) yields 15.4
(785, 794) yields 13.7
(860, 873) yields 15.3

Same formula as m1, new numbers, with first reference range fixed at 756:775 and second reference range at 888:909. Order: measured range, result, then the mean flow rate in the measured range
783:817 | -1.6 kPa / 14.7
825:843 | 1.8 kPa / 12.9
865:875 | -0.7 kPa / 15.5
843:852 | 2.0 kPa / 11.2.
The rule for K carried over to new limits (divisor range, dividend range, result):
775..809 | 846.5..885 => 1.01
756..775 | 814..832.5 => 1.14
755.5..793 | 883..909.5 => 1.07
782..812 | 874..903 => 1.04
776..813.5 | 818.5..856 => 0.90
